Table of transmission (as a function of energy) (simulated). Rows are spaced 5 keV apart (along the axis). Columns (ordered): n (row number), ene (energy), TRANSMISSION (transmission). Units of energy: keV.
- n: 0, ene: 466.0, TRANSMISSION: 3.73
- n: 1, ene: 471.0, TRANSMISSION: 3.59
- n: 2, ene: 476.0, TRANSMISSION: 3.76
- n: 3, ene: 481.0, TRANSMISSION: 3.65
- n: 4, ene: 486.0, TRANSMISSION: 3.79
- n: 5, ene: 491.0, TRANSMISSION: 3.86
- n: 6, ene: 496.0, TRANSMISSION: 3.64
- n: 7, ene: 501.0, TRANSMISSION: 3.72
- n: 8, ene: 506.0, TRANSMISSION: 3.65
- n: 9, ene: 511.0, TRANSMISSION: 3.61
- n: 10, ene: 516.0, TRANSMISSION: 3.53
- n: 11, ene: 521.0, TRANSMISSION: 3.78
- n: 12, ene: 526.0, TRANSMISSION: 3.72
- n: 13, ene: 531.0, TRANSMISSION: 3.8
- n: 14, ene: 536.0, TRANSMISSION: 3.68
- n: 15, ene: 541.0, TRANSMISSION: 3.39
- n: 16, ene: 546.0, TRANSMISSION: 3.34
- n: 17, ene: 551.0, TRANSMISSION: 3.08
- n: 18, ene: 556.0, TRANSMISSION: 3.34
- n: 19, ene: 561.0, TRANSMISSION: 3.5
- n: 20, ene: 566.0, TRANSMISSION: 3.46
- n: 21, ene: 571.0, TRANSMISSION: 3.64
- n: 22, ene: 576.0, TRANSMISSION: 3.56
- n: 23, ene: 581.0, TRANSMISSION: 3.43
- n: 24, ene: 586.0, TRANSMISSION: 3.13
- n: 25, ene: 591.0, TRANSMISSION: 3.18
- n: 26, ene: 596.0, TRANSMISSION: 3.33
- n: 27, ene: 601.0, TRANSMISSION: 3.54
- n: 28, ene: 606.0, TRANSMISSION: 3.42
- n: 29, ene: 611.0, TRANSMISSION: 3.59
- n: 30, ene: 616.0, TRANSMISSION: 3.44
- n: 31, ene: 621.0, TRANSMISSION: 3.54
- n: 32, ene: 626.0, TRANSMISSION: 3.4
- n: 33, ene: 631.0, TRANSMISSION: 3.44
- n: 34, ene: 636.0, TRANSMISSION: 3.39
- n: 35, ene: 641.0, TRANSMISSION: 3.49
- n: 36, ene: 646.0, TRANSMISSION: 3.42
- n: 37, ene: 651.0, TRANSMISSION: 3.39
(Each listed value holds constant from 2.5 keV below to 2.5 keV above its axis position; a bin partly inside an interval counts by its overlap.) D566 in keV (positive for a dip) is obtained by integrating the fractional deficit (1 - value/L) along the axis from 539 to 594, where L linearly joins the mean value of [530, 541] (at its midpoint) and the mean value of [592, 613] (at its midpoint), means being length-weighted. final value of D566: 2.9 keV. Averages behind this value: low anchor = 3.65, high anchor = 3.45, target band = 3.37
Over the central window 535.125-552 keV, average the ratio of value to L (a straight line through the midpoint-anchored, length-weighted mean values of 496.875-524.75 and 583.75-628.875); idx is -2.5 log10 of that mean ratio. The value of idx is 0.06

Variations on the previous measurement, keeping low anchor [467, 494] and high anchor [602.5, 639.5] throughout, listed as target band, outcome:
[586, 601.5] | 0.07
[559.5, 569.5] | 0.02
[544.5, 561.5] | 0.09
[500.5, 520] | 0.01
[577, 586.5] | 0.06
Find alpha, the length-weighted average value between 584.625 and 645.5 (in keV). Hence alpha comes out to 3.41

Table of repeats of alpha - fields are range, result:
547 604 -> 3.38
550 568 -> 3.36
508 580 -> 3.53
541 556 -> 3.26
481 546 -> 3.67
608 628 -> 3.49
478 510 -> 3.71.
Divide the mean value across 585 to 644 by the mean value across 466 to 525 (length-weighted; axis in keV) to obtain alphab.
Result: 0.9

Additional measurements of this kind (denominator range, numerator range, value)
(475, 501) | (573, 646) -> 0.92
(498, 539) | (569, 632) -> 0.93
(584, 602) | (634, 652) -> 1.04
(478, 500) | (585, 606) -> 0.89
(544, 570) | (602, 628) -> 1.04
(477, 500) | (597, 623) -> 0.94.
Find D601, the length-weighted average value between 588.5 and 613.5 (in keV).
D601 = 3.41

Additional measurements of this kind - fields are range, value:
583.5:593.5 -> 3.15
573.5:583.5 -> 3.5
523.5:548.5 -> 3.59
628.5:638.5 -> 3.42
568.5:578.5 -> 3.6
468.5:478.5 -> 3.67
